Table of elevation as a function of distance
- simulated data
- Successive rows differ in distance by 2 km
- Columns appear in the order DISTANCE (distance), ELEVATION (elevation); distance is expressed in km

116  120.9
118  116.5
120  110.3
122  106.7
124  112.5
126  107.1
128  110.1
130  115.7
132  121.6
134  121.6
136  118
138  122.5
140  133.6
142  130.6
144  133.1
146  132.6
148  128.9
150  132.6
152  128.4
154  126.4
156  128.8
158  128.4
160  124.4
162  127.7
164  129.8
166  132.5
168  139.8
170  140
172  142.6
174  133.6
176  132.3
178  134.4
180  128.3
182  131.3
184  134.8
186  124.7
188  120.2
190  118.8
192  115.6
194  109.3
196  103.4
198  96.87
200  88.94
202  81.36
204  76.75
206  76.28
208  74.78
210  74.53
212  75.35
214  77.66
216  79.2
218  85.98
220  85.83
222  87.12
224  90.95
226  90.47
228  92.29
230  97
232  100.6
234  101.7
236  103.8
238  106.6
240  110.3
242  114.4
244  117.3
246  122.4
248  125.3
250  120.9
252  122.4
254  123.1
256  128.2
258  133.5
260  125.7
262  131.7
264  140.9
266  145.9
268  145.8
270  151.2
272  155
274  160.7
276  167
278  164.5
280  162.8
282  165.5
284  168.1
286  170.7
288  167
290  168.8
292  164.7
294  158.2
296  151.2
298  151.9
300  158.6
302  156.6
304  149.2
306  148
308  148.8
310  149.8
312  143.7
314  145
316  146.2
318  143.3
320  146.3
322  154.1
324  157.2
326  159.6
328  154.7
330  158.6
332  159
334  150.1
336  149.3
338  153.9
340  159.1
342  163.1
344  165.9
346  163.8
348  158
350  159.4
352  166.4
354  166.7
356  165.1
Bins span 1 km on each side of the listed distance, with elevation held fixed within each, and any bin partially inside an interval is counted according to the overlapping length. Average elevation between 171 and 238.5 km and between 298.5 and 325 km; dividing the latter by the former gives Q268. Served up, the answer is 1.47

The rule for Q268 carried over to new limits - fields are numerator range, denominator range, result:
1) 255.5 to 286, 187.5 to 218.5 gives 1.67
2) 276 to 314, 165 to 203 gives 1.30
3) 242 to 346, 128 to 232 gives 1.33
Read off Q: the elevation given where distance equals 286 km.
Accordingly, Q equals 170.7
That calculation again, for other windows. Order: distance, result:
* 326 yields 159.6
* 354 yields 166.7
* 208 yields 74.78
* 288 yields 167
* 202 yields 81.36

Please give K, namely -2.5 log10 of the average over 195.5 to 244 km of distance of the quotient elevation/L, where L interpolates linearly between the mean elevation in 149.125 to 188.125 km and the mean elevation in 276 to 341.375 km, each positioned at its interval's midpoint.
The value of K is 0.47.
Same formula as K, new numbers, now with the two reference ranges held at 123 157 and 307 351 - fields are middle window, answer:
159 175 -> -0.05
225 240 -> 0.36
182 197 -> 0.11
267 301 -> -0.10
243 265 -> 0.13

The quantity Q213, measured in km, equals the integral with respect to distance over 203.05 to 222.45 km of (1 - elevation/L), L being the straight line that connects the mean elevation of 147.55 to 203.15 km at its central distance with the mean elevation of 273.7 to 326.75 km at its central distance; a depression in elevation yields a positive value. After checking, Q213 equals 7.90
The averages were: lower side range 124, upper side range 157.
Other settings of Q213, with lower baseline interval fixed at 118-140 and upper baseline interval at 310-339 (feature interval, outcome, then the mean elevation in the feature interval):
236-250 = 2.15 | 116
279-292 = -2.04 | 167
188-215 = 7.88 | 91.1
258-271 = 0.07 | 140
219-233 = 4.34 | 92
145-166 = -1.49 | 129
